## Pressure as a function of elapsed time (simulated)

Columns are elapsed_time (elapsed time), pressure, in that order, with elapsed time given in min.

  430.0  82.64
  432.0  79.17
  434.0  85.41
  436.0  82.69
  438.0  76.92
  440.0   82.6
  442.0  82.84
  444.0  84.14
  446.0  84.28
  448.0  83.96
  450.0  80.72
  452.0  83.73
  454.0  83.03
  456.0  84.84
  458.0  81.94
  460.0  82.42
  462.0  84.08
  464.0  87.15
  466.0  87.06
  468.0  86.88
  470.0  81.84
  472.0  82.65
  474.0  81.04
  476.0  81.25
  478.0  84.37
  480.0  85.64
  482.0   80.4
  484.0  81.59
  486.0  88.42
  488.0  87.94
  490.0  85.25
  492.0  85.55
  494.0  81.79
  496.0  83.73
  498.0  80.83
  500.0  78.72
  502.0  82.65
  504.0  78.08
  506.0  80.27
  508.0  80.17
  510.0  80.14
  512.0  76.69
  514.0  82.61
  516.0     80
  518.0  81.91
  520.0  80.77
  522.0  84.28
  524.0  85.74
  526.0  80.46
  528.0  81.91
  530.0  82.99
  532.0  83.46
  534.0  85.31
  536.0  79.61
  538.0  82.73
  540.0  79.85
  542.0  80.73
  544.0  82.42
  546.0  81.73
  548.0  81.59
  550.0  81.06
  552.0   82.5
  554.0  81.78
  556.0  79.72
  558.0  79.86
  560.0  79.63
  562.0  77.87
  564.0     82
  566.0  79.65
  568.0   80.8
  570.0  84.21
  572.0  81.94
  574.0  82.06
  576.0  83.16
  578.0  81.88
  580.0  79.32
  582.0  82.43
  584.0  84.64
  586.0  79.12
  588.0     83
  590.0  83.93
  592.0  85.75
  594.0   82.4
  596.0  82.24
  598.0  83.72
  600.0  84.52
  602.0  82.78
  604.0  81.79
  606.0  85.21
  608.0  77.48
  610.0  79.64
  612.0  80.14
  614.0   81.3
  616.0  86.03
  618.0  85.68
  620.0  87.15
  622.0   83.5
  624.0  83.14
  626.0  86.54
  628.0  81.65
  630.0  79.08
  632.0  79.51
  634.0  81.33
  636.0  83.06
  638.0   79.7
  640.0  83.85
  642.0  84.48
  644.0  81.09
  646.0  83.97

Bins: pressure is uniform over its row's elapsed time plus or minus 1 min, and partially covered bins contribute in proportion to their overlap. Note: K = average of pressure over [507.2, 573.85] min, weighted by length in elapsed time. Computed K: 81.4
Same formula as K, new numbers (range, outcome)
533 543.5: 81.7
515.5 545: 82.2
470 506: 82.8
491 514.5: 80.9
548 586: 81.3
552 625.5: 82.2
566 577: 82.2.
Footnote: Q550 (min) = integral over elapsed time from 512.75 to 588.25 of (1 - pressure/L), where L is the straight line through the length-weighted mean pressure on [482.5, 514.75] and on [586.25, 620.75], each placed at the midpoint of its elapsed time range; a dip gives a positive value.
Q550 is 0.8 min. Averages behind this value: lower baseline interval 82.1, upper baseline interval 83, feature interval 81.7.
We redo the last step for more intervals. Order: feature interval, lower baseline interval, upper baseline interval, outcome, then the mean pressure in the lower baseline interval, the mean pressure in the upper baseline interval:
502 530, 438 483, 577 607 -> 0.7 min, 83.3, 82.8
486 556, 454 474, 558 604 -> 1.0 min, 84.1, 82.1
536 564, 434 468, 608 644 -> 0.7 min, 83.4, 82.5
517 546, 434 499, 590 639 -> 0.3 min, 83.5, 82.7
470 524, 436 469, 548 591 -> 0.3 min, 83.5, 81.5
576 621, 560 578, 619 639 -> -0.5 min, 81.4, 82.5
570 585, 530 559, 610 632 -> 0.0 min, 81.6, 83.1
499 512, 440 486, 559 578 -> 0.5 min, 83.5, 81.3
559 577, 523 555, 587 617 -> 0.2 min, 82.1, 82.7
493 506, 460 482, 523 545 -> 0.4 min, 83.9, 82.3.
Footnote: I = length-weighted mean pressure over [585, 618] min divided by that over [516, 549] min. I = 1.00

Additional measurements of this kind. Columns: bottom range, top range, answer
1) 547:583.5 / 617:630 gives 1.04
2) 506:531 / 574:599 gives 1.01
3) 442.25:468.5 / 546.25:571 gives 0.96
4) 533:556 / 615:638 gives 1.02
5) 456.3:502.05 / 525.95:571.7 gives 0.97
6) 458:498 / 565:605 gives 0.98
